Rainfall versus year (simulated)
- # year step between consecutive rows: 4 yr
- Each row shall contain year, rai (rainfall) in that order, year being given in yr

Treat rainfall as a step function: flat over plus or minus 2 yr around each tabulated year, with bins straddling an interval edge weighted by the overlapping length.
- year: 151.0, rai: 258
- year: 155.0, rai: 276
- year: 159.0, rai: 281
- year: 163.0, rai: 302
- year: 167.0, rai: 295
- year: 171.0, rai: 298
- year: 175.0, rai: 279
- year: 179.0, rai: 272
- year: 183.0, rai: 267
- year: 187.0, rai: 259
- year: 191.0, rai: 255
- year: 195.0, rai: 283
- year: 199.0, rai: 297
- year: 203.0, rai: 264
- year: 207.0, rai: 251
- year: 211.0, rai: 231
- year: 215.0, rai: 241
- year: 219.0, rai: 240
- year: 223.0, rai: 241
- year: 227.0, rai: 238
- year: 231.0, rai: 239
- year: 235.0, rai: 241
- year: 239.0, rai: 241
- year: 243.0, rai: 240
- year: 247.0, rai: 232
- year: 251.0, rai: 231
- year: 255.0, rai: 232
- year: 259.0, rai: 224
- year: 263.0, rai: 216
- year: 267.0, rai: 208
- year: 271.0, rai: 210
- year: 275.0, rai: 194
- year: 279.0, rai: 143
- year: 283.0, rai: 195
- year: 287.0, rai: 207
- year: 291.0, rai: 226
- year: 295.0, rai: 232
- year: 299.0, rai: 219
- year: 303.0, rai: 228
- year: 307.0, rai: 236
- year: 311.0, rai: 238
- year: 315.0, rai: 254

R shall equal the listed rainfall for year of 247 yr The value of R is 232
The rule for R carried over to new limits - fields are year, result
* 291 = 226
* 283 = 195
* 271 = 210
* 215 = 241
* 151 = 258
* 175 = 279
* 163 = 302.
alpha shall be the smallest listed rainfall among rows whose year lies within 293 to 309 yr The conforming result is 219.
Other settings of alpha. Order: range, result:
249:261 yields 224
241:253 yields 231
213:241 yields 238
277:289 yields 143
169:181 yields 272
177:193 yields 255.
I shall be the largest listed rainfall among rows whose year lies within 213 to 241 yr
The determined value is 241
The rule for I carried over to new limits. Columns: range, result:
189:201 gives 297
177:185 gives 272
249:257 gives 232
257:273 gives 224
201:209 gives 264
